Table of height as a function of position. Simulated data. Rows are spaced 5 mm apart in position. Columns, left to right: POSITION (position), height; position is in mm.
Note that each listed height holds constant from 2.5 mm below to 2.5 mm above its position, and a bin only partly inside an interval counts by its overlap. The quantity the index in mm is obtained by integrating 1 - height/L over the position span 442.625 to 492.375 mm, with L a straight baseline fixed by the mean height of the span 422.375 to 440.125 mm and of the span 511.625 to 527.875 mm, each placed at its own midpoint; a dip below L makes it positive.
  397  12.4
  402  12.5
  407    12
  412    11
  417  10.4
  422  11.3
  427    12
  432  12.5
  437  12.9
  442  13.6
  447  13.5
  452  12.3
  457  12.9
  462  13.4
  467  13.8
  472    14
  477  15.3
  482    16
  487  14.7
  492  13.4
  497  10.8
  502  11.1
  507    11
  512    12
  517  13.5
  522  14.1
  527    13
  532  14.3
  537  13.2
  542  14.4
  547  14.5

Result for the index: -4.6 mm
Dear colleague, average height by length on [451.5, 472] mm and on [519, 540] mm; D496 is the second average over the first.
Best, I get 1.03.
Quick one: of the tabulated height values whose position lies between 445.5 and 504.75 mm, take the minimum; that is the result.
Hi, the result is 10.8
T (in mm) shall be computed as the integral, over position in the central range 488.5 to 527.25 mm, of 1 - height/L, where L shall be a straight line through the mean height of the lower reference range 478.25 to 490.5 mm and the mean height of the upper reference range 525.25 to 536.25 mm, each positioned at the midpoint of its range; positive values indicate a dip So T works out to 5.35 mm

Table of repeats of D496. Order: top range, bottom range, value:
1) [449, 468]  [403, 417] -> 1.14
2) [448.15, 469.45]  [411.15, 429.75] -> 1.17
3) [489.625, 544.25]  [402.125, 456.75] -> 1.05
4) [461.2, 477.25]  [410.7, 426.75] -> 1.27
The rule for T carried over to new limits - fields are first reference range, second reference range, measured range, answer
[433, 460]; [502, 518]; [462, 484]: -3.6 mm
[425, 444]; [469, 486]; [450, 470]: 1.4 mm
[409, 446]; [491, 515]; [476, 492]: -4.6 mm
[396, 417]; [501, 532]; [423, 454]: -1.8 mm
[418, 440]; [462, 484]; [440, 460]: 0.3 mm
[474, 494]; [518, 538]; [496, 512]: 3.5 mm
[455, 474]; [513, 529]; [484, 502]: 0.9 mm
